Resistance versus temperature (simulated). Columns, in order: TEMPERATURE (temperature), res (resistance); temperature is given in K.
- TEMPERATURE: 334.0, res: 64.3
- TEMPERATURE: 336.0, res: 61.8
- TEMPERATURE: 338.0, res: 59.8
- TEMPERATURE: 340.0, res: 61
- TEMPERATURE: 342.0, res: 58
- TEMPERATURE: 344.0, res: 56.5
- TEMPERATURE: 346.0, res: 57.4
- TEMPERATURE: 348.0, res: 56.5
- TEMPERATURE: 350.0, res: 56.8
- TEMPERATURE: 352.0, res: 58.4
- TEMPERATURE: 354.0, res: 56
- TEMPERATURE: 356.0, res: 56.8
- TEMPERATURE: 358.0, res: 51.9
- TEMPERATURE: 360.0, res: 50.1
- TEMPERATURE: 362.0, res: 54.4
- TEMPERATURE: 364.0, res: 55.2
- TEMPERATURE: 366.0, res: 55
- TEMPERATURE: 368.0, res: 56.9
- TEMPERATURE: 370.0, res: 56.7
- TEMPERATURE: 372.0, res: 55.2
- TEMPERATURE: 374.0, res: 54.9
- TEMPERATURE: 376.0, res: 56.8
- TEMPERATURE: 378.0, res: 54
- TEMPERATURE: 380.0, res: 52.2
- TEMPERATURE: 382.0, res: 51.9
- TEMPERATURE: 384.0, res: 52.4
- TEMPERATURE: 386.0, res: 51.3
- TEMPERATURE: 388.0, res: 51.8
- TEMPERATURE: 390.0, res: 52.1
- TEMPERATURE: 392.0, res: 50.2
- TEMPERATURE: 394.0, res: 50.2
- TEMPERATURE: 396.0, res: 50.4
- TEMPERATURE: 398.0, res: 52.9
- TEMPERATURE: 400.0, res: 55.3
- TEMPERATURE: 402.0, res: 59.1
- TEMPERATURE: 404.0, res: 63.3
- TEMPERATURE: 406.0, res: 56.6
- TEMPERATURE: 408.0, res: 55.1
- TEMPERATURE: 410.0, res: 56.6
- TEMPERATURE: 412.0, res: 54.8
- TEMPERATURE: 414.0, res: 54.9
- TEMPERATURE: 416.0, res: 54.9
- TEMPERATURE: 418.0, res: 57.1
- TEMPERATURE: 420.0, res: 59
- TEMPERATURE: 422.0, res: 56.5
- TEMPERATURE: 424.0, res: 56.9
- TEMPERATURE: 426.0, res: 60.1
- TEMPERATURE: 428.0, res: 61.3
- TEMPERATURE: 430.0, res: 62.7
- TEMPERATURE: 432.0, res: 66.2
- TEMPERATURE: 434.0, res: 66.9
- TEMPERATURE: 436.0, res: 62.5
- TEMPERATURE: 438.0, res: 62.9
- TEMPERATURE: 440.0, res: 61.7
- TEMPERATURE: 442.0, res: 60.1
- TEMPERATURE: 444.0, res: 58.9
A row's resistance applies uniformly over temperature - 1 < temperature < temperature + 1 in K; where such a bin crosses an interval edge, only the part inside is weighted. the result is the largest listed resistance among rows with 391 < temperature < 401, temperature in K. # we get 55.3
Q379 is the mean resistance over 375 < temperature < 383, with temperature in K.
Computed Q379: 53.7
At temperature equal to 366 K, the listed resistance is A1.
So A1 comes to 55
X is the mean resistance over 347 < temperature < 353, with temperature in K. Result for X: 57.2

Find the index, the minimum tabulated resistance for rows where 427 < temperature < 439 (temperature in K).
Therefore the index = 61.3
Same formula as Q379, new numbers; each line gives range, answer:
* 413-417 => 54.9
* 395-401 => 52.9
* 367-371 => 56.8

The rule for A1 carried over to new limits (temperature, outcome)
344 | 56.5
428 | 61.3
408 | 55.1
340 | 61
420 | 59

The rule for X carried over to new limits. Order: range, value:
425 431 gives 61.4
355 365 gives 53.7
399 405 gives 59.2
